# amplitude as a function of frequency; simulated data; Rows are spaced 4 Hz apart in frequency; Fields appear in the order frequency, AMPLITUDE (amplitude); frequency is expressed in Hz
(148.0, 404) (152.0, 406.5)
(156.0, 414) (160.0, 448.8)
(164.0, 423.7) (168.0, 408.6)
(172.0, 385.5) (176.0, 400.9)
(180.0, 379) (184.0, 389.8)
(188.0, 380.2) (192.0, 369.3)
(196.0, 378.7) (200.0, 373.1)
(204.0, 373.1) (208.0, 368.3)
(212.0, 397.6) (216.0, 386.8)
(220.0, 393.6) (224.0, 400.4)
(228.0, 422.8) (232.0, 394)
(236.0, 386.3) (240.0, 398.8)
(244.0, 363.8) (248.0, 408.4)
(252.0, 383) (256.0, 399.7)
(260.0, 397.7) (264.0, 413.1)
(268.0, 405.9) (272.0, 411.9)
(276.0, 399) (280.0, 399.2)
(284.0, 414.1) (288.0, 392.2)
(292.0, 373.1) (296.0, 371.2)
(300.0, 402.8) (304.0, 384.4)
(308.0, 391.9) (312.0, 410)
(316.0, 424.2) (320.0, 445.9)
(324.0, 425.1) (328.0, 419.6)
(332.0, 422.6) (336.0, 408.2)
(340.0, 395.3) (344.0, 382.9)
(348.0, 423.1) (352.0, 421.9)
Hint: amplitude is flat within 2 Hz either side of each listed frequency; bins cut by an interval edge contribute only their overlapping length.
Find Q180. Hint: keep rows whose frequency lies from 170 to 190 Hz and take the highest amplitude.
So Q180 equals 400.9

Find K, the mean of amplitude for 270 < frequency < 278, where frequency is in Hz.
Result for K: 405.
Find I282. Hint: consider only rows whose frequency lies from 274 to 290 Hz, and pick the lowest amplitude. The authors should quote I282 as 392.2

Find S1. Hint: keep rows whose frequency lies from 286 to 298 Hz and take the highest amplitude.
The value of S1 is 392.2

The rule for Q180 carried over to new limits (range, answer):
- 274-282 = 399.2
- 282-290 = 414.1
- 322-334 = 425.1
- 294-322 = 445.9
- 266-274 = 411.9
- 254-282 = 413.1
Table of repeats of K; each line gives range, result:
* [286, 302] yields 385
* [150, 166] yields 423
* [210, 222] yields 393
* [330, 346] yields 402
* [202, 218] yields 381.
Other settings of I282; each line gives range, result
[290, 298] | 371.2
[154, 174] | 385.5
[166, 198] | 369.3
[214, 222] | 386.8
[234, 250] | 363.8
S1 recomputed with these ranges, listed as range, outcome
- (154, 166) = 448.8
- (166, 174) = 408.6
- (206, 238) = 422.8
